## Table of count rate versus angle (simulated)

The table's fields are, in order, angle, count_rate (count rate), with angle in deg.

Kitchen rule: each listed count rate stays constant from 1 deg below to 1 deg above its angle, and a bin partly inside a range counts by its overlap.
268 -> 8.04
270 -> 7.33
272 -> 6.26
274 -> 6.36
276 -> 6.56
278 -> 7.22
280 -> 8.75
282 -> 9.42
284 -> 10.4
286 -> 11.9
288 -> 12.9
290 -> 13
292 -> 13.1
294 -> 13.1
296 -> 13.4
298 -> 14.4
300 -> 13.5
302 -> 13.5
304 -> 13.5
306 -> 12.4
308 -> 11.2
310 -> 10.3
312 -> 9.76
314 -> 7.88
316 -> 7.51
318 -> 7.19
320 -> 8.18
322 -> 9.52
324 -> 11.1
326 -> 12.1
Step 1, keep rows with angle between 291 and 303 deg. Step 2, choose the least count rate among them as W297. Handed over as 13.1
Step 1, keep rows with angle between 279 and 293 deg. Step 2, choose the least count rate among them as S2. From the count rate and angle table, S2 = 8.75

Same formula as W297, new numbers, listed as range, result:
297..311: 10.3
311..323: 7.19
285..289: 11.9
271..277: 6.26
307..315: 7.88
